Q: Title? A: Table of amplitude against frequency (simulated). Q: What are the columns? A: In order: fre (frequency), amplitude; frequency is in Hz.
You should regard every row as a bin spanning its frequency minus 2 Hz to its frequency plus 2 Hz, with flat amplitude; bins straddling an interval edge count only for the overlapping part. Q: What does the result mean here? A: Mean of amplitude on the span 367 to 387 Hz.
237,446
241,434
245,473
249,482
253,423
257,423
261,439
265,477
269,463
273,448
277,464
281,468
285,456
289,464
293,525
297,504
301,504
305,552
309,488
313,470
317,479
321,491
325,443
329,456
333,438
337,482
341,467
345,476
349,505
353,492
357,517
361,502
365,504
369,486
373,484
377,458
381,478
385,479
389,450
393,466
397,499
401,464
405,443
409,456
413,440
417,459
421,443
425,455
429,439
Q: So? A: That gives 477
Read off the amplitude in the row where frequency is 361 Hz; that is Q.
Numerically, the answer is 502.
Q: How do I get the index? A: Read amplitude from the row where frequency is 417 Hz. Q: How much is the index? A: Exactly 459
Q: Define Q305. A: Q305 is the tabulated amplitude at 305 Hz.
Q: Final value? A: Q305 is 552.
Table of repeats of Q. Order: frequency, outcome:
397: 499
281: 468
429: 439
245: 473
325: 443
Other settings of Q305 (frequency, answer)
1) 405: 443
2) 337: 482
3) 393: 466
